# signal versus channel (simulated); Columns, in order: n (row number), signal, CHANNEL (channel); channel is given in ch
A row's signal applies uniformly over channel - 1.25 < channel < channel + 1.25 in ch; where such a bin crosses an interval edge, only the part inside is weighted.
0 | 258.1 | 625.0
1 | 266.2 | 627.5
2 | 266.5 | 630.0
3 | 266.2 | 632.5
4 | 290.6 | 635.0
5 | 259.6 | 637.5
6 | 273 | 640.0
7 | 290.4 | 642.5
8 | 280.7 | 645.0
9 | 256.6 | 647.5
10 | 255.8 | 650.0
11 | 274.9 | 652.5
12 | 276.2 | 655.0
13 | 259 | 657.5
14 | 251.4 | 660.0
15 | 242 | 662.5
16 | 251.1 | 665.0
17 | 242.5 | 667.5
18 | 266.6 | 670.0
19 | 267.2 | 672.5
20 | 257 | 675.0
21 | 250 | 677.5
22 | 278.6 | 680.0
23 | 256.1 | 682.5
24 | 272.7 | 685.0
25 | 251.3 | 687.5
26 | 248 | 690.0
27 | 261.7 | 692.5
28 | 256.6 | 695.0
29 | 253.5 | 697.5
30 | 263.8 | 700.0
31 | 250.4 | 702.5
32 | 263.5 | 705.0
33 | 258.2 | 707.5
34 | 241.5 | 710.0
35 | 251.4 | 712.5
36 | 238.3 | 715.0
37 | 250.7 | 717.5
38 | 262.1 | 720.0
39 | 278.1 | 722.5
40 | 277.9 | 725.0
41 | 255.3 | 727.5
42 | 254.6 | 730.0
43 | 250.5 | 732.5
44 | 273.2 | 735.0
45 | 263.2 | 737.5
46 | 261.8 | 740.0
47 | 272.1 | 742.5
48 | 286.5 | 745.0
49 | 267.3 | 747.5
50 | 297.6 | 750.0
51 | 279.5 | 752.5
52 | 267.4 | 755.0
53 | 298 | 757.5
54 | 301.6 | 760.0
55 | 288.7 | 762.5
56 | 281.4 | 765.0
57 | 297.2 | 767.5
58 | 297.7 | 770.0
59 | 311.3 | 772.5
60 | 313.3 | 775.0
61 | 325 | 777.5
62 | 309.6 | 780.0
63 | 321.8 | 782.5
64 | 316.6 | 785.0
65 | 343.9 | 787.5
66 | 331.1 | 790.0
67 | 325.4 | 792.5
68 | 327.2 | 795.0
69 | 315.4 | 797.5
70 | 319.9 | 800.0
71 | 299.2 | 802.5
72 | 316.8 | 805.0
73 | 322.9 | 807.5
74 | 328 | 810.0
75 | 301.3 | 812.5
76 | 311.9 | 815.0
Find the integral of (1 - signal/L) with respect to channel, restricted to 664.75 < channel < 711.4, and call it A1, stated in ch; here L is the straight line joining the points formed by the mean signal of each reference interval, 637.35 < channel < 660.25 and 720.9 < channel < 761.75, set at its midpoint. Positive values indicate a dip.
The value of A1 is 2.3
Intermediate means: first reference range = 269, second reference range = 274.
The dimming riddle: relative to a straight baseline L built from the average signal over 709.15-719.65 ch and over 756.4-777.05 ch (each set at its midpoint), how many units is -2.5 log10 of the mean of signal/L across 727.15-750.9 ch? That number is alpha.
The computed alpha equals 0.01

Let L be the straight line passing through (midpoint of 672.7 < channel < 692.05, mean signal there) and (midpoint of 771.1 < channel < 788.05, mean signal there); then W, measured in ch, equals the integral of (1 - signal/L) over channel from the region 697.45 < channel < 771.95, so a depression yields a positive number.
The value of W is 5.5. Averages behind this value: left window 260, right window 319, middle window 270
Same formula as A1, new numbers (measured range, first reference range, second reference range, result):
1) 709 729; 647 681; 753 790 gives 1.83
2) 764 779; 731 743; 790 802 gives -0.37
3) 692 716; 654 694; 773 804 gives 1.79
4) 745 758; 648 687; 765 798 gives 0.88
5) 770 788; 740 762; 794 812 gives -0.96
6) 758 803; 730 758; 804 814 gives -2.24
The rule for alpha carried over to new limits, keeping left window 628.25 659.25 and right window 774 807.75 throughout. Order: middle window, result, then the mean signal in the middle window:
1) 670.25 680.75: 0.07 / 263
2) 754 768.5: 0.08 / 289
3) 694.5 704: 0.13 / 256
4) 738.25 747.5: 0.12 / 272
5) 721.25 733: 0.13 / 264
